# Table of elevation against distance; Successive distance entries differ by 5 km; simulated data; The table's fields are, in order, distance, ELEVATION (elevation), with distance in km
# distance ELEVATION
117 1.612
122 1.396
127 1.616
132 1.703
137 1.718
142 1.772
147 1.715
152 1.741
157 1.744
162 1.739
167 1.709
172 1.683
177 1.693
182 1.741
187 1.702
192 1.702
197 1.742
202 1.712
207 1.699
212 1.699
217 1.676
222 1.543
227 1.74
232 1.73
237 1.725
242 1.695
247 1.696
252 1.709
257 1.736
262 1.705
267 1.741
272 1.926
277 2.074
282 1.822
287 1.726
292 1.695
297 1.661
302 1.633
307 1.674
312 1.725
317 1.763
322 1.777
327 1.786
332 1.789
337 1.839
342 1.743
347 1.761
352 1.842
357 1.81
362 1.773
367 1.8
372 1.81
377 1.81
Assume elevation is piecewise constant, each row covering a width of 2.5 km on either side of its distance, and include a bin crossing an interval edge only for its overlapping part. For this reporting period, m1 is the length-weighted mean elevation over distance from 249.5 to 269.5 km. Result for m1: 1.72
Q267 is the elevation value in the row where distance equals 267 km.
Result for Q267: 1.741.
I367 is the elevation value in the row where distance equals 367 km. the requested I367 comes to 1.8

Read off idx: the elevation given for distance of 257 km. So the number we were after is 1.736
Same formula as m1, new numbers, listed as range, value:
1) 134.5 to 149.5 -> 1.73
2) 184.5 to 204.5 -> 1.71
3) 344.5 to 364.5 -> 1.8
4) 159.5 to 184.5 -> 1.71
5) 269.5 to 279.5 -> 2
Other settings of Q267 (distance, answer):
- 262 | 1.705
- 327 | 1.786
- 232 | 1.73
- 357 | 1.81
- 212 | 1.699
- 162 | 1.739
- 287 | 1.726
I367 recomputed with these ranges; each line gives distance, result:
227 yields 1.74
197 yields 1.742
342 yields 1.743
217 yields 1.676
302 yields 1.633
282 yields 1.822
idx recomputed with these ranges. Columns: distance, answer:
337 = 1.839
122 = 1.396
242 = 1.695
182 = 1.741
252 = 1.709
